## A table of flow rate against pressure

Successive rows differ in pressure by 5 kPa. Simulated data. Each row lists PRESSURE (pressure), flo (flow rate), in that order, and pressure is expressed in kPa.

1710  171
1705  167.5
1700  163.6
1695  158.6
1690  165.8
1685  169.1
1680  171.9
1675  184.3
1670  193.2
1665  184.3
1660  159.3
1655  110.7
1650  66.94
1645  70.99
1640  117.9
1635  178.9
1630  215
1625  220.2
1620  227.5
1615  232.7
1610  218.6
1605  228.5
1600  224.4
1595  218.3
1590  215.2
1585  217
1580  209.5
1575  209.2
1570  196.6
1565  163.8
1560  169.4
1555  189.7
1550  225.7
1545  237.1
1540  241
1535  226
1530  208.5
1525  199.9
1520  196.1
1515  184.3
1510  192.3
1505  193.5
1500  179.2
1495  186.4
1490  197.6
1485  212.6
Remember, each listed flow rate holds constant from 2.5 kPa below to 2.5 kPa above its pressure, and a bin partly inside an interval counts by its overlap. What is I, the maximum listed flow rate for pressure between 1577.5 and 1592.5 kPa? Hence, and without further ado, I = 217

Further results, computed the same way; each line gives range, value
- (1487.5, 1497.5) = 197.6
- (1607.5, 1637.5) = 232.7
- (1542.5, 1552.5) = 237.1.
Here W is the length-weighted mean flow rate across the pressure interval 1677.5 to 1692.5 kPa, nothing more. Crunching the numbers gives 169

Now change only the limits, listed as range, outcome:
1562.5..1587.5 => 199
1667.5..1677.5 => 189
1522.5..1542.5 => 219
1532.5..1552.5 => 232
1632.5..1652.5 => 109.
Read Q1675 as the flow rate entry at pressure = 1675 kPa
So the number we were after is 184.3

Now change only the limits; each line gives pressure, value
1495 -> 186.4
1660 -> 159.3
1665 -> 184.3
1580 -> 209.5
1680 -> 171.9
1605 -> 228.5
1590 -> 215.2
